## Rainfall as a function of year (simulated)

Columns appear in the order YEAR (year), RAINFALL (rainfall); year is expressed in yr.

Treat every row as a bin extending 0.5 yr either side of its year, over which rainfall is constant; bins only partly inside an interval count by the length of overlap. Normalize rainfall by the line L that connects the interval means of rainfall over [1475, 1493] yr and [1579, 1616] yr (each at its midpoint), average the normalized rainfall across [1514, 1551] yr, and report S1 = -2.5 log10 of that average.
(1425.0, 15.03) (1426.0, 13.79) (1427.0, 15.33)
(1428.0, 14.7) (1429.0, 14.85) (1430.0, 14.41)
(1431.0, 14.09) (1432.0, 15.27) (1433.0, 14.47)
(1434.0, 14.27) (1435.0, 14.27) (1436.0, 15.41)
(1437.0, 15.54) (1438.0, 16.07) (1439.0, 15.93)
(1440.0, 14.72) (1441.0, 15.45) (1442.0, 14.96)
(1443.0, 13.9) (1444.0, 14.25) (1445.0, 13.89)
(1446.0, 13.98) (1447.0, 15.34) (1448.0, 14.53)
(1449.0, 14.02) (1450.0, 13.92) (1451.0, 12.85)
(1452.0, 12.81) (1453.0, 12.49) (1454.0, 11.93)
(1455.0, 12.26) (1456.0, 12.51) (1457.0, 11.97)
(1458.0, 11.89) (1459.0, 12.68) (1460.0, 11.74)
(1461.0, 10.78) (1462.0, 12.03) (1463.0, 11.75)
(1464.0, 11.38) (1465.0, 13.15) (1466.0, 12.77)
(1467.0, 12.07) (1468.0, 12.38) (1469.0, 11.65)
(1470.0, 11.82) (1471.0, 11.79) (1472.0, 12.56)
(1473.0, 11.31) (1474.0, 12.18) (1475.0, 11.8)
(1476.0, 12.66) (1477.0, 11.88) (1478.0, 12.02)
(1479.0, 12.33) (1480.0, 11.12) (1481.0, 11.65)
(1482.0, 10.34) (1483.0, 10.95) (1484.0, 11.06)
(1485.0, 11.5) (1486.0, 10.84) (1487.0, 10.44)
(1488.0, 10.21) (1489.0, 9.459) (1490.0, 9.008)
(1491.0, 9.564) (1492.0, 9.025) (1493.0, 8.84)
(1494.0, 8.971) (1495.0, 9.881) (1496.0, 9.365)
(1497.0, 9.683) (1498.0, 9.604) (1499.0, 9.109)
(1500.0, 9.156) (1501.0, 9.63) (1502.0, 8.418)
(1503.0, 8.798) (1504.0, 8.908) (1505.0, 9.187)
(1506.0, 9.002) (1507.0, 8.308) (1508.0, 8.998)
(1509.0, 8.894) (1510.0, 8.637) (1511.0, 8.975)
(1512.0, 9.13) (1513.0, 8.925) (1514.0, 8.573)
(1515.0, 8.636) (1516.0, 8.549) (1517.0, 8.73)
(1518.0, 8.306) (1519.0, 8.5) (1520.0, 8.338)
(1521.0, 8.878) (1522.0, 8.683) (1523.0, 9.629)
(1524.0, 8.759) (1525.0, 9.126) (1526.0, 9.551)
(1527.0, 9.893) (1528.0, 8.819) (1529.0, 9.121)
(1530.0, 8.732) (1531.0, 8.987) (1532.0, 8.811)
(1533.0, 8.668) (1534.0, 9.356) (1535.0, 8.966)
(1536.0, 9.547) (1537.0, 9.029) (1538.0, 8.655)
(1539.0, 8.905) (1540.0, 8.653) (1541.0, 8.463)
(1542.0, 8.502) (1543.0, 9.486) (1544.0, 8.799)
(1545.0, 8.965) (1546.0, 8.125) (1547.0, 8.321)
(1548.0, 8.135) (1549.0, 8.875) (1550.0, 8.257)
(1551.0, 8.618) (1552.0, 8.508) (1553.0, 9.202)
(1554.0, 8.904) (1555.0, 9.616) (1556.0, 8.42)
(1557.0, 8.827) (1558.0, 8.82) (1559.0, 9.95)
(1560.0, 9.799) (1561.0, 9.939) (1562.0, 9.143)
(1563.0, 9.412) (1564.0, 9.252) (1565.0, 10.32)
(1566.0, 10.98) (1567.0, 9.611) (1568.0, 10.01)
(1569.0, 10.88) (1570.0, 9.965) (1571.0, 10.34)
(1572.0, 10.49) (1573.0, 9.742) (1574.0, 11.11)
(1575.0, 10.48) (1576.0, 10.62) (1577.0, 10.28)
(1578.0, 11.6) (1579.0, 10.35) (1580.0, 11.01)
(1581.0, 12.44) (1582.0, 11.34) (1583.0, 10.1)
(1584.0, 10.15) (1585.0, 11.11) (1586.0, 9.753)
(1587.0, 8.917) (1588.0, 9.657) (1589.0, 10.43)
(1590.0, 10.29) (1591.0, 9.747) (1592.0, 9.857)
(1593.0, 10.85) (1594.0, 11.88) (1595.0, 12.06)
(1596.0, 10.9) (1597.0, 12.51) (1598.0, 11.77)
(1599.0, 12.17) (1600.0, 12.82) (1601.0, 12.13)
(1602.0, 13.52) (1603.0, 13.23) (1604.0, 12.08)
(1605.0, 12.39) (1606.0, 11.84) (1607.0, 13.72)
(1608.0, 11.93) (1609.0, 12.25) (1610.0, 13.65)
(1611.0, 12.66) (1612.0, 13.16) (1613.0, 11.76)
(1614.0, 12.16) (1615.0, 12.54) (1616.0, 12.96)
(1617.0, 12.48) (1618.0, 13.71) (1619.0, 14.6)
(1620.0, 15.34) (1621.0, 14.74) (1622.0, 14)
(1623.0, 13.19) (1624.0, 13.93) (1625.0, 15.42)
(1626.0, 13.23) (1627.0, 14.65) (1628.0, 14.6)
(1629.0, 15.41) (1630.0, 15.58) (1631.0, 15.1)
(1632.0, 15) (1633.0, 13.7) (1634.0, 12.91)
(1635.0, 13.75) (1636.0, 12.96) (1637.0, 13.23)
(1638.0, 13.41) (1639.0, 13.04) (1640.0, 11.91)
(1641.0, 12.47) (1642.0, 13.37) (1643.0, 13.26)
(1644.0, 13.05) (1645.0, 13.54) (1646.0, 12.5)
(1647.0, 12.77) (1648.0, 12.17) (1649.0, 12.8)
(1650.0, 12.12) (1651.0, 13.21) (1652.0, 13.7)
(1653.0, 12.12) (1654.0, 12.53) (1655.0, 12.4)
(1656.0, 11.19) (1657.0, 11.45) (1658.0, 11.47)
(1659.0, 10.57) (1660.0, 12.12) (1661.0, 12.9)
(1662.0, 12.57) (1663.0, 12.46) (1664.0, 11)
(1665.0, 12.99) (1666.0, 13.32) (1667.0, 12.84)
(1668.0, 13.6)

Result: 0.25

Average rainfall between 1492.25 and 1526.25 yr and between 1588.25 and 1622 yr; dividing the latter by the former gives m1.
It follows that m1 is 1.38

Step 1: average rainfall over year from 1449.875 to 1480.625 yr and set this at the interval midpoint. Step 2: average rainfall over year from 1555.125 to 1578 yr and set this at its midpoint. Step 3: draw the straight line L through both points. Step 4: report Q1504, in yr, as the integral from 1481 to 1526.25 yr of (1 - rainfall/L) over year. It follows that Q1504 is 8.1 yr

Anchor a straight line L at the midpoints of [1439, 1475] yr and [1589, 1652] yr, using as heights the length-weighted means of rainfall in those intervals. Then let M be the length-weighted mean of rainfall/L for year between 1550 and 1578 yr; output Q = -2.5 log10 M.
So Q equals 0.31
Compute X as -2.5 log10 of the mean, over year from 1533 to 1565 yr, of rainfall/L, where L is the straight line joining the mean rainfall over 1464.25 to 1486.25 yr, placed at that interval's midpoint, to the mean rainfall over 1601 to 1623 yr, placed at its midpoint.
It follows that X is 0.36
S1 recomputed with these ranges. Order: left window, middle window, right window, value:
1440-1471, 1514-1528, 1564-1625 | 0.36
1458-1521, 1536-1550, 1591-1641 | 0.30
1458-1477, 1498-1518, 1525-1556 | 0.16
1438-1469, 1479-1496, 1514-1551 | 0.11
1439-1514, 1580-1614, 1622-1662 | 0.09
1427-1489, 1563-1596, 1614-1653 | 0.26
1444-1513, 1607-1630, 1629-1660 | -0.08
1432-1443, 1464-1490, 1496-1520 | 0.01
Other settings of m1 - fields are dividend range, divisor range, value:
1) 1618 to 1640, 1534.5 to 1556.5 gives 1.61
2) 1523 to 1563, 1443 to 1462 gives 0.69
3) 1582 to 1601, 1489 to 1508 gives 1.19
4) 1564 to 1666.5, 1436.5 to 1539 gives 1.13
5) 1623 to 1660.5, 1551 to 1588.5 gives 1.31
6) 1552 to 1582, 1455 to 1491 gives 0.87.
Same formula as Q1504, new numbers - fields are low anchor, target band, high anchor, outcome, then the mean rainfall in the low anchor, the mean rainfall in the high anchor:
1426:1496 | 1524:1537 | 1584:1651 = 3.6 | 12.6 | 12.7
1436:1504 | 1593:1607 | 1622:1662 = 0.6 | 11.9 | 13.2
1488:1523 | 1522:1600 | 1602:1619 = 8.6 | 8.99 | 12.7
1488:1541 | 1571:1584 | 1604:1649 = 0.8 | 9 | 13.4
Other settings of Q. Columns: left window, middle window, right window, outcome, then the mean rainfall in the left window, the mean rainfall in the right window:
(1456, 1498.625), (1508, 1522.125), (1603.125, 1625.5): 0.32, 11.2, 13.2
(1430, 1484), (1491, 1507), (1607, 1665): 0.38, 13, 13.1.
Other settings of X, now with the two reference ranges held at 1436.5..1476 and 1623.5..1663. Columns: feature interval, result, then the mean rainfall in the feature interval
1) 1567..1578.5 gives 0.244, 10.5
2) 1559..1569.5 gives 0.299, 9.94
